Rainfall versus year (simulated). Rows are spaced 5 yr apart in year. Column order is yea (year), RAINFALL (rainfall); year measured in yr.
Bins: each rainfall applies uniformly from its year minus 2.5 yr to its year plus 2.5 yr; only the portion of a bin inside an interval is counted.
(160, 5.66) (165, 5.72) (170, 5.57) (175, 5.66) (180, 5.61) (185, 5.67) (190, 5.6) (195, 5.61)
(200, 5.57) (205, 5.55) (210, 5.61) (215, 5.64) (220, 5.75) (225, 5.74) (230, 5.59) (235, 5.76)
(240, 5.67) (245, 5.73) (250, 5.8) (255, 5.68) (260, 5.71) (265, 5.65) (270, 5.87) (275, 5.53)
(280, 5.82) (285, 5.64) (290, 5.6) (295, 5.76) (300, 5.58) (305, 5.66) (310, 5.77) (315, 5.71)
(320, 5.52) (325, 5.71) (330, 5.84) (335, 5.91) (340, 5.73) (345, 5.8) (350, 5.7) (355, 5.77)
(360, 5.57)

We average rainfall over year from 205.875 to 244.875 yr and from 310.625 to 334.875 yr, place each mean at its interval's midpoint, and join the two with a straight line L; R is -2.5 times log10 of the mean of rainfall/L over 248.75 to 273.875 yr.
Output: -0.01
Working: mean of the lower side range 5.68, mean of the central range 5.73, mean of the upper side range 5.72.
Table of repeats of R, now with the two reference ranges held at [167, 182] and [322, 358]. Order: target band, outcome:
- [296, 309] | 0.02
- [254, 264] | 0.00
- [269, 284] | 0.00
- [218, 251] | -0.01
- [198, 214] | 0.01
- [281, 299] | 0.01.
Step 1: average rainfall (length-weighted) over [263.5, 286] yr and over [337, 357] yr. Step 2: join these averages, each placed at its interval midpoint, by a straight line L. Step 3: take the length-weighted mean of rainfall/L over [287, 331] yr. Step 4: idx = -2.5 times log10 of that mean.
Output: 0.01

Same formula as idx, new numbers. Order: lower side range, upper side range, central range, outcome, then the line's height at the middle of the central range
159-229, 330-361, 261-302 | 0.01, 5.71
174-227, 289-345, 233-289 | -0.01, 5.68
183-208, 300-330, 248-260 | -0.02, 5.64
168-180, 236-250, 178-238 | 0.01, 5.67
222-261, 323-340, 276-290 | 0.01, 5.76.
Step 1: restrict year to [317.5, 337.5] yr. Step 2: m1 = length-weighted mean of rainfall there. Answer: 5.75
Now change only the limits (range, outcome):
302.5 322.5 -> 5.67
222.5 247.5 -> 5.7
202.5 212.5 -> 5.58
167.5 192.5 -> 5.62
